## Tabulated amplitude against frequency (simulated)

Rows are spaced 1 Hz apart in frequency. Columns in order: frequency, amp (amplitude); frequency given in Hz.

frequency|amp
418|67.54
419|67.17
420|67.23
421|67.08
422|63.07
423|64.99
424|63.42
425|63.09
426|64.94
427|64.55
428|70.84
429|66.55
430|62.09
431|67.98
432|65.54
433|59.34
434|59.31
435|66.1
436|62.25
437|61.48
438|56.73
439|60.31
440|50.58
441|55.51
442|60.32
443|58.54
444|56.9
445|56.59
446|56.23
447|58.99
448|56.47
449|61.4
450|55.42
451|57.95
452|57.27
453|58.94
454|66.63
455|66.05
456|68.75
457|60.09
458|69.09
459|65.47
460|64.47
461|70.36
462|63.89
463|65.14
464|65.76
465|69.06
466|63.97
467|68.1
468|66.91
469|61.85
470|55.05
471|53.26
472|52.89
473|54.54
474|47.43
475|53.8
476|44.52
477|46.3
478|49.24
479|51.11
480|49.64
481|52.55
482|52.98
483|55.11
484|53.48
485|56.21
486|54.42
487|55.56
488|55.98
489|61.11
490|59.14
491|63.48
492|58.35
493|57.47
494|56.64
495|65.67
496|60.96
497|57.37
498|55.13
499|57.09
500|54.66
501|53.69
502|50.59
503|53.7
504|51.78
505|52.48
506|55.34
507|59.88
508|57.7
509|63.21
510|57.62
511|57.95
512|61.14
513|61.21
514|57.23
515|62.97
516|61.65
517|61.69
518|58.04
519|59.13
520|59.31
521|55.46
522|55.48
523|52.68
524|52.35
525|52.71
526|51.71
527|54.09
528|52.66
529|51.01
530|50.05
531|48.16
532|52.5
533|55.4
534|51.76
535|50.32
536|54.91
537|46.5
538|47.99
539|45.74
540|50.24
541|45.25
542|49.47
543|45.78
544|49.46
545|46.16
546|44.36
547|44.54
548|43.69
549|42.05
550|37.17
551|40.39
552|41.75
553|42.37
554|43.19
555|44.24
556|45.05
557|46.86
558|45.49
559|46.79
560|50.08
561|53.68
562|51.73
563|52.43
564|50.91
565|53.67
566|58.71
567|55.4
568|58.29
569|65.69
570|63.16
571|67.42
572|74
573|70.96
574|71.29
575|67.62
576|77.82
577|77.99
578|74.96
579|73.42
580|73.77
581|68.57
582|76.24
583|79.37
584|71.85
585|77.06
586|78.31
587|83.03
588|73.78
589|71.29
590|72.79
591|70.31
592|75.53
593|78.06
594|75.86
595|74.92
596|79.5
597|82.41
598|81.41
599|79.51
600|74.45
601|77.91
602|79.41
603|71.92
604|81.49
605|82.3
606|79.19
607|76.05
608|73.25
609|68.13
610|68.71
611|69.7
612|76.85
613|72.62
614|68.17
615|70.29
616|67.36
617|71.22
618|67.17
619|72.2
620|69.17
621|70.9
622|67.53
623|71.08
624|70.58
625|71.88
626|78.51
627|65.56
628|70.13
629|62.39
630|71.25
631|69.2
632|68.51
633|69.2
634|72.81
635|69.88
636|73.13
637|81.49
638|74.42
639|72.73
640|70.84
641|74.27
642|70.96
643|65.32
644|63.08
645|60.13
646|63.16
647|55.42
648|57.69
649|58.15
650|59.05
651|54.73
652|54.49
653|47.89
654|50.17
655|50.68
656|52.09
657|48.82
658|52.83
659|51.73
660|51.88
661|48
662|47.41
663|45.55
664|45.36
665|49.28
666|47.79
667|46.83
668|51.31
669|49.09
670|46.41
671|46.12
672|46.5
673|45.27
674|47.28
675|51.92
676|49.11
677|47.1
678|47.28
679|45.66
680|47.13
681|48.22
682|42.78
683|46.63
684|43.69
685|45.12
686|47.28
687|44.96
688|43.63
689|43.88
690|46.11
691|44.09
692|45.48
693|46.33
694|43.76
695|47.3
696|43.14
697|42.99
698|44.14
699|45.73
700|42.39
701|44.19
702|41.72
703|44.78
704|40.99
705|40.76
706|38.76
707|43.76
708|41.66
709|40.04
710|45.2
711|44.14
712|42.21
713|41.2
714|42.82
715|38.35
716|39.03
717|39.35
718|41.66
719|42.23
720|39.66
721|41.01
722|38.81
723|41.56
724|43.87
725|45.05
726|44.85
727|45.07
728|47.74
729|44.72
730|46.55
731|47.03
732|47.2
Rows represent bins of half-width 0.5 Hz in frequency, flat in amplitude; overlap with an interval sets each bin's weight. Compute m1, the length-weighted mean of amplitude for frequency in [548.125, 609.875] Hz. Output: 66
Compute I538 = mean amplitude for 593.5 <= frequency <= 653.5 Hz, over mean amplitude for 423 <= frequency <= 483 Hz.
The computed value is 1.2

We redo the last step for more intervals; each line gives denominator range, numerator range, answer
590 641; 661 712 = 0.62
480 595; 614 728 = 0.92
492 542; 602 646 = 1.29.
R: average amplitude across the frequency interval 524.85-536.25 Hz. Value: 52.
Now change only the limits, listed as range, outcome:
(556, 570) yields 53.1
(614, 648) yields 69.3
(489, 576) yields 54.2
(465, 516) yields 56.5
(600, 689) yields 60.7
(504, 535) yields 55.9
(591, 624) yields 74.1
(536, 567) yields 47.1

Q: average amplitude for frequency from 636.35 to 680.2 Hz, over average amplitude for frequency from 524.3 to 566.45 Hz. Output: 1.1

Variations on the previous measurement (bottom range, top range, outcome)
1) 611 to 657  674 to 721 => 0.66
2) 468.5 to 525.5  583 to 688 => 1.13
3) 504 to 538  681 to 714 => 0.79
